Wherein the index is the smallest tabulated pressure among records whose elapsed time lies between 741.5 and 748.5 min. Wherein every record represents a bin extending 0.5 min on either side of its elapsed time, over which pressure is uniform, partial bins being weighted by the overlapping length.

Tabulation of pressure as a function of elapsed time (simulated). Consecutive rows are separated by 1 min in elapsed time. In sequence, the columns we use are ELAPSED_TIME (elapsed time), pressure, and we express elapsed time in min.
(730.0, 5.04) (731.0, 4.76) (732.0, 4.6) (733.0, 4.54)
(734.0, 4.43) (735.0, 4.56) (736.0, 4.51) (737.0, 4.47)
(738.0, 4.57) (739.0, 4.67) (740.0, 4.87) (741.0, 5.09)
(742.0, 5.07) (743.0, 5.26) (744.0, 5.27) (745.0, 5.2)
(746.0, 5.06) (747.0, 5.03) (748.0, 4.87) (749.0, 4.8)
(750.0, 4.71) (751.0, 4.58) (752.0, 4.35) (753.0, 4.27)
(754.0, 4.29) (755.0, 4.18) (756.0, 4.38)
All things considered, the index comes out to 4.87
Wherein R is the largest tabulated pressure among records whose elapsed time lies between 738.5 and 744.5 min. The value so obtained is 5.27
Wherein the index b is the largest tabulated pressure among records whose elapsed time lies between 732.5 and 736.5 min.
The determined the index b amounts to 4.56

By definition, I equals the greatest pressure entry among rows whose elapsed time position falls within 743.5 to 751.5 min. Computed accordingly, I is 5.27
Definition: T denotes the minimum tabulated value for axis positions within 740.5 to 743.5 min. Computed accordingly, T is 5.07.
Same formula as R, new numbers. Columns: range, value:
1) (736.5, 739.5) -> 4.67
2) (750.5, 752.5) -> 4.58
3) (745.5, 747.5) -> 5.06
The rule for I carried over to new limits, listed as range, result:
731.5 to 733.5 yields 4.6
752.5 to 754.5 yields 4.29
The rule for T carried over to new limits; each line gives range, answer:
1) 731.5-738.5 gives 4.43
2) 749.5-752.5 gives 4.35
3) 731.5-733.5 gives 4.54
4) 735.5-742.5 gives 4.47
